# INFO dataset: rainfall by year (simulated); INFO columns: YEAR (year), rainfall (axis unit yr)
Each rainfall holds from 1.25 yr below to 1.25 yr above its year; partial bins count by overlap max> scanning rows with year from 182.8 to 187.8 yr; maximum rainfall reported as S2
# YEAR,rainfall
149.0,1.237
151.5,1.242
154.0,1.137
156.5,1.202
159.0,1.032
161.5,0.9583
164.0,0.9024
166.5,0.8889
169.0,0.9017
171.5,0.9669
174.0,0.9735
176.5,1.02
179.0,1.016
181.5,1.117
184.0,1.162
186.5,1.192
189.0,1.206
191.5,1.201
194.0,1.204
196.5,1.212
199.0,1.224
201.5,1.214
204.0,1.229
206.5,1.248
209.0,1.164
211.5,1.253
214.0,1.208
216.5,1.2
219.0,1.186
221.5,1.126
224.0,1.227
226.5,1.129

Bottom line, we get 1.192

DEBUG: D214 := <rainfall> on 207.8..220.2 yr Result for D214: 1.2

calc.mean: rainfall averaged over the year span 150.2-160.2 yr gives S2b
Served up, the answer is 1.15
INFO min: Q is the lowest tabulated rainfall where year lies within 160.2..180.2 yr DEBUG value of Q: 0.8889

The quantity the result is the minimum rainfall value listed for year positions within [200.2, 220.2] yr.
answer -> 1.164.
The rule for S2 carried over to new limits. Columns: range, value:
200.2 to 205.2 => 1.229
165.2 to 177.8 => 1.02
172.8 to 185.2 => 1.162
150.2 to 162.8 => 1.242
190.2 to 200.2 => 1.224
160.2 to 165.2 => 0.9583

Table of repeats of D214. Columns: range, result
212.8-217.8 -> 1.2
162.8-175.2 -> 0.927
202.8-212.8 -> 1.22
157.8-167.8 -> 0.945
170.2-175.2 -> 0.969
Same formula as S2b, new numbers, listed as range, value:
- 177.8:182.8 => 1.07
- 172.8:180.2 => 1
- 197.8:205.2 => 1.22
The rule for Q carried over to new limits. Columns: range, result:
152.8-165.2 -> 0.9024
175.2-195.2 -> 1.016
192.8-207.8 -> 1.204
